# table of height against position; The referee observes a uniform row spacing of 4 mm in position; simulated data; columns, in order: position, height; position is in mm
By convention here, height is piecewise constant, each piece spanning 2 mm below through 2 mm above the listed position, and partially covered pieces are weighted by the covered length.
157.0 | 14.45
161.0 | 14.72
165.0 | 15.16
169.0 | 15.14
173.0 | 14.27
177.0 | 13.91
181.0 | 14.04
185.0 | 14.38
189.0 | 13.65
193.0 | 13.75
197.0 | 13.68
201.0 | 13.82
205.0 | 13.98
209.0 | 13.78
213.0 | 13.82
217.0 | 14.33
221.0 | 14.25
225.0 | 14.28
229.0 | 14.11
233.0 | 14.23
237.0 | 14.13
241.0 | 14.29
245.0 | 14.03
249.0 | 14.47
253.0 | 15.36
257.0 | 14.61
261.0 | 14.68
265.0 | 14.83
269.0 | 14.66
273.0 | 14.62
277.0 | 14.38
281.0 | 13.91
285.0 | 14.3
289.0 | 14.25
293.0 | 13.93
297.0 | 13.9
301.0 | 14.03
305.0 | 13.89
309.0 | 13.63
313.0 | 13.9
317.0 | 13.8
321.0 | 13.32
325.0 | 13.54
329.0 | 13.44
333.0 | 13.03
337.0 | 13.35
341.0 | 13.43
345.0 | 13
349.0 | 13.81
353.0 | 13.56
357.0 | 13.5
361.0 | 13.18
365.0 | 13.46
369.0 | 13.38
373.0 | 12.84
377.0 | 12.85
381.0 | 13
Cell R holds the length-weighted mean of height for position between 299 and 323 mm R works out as 13.8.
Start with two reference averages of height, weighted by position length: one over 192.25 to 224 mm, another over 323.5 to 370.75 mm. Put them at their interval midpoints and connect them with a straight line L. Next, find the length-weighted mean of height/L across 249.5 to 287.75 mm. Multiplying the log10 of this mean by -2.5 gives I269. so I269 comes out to -0.07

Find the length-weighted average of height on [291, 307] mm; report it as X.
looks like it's 13.9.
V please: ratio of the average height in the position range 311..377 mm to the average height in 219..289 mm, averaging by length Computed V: 0.9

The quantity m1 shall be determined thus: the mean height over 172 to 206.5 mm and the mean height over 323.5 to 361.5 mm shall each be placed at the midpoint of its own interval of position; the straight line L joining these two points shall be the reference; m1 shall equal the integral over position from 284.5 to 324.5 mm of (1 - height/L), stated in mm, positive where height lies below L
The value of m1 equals -1.0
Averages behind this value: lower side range 13.9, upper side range 13.4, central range 13.9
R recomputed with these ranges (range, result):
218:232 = 14.2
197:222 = 14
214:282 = 14.4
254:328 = 14.1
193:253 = 14.1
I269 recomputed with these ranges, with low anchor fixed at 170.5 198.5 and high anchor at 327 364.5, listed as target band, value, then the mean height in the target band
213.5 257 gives -0.043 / 14.3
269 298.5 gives -0.048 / 14.2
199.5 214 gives 0.003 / 13.9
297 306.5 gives -0.033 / 14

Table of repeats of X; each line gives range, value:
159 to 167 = 14.9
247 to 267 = 14.8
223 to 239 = 14.2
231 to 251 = 14.2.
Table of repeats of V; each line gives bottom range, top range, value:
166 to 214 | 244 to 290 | 1.03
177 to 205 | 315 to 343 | 0.97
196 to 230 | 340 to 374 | 0.95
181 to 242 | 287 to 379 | 0.96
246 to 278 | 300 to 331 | 0.93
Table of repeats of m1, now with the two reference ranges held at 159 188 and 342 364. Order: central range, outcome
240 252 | -0.26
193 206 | 0.48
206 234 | 0.20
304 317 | -0.13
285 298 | -0.28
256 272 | -0.86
